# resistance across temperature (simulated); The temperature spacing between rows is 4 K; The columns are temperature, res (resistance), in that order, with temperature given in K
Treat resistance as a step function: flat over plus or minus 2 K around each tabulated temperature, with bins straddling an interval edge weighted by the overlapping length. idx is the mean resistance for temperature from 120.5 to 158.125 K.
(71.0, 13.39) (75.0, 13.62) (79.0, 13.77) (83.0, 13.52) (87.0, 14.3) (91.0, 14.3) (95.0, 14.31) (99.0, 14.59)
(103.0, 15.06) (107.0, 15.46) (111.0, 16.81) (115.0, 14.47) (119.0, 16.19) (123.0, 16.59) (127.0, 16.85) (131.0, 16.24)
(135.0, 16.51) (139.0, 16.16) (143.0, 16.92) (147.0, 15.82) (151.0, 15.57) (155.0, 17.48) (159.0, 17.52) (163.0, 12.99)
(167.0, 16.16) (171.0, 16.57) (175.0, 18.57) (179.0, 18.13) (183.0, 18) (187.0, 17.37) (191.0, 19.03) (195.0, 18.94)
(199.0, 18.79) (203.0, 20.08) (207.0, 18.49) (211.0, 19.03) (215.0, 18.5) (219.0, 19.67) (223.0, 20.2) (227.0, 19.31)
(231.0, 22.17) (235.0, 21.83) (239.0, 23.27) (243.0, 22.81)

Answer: 16.5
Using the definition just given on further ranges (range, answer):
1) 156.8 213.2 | 17.8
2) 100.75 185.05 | 16.4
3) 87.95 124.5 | 15.3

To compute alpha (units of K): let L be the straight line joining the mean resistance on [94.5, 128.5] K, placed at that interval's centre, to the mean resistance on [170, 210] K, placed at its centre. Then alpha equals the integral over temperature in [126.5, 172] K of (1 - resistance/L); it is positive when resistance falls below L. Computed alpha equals 2.1 K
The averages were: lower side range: 15.6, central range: 16.2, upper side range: 18.5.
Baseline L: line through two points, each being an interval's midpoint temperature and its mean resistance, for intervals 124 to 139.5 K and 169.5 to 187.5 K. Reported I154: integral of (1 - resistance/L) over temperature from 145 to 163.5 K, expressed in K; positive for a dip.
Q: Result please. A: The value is 1.1 K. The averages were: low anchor 16.5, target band 16.1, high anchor 17.8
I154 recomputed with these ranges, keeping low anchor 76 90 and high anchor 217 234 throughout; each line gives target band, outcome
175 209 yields 0.5 K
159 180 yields 1.6 K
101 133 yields -1.1 K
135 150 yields 0.3 K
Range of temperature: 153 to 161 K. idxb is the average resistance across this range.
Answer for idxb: 17.5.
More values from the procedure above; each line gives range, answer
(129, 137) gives 16.4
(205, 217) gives 18.7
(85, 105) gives 14.5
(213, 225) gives 19.5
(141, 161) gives 16.7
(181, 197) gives 18.3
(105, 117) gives 15.6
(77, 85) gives 13.6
